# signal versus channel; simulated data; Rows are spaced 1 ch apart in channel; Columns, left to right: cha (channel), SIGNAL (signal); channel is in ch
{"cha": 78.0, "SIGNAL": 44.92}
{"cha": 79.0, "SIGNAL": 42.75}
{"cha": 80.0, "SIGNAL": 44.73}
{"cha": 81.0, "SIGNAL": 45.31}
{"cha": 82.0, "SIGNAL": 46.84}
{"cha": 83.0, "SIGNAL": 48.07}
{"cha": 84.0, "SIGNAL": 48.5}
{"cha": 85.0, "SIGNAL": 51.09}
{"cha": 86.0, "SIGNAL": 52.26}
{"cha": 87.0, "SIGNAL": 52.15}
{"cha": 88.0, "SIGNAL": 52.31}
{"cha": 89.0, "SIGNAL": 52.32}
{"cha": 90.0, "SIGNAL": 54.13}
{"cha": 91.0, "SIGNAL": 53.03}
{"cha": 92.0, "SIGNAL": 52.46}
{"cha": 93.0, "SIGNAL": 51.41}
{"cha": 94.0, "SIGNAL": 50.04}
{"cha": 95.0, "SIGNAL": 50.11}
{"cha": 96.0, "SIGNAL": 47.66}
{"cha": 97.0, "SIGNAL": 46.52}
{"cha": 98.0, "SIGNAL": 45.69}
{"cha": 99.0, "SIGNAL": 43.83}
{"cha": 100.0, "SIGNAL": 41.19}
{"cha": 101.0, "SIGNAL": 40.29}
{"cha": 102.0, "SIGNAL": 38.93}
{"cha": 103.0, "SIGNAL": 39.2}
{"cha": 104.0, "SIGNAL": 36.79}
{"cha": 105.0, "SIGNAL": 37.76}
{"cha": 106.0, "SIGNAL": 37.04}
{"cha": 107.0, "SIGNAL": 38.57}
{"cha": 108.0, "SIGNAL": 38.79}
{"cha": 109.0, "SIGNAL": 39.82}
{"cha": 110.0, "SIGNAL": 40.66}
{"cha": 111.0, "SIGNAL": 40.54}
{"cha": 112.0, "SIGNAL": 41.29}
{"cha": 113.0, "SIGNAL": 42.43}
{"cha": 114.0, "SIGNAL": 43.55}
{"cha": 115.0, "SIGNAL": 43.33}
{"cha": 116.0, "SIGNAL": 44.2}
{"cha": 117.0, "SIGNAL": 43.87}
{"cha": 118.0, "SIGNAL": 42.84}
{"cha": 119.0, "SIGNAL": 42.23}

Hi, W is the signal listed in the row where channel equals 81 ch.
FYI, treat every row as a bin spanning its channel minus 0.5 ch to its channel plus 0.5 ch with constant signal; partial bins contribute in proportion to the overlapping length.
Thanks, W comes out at 45.31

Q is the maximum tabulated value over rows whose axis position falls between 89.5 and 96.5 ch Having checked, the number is 54.13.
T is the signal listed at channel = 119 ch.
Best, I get 42.23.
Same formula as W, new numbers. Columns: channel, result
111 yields 40.54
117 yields 43.87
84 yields 48.5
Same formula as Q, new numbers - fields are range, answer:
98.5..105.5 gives 43.83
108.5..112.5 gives 41.29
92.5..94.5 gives 51.41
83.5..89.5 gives 52.32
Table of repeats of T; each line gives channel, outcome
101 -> 40.29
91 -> 53.03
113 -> 42.43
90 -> 54.13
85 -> 51.09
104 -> 36.79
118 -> 42.84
